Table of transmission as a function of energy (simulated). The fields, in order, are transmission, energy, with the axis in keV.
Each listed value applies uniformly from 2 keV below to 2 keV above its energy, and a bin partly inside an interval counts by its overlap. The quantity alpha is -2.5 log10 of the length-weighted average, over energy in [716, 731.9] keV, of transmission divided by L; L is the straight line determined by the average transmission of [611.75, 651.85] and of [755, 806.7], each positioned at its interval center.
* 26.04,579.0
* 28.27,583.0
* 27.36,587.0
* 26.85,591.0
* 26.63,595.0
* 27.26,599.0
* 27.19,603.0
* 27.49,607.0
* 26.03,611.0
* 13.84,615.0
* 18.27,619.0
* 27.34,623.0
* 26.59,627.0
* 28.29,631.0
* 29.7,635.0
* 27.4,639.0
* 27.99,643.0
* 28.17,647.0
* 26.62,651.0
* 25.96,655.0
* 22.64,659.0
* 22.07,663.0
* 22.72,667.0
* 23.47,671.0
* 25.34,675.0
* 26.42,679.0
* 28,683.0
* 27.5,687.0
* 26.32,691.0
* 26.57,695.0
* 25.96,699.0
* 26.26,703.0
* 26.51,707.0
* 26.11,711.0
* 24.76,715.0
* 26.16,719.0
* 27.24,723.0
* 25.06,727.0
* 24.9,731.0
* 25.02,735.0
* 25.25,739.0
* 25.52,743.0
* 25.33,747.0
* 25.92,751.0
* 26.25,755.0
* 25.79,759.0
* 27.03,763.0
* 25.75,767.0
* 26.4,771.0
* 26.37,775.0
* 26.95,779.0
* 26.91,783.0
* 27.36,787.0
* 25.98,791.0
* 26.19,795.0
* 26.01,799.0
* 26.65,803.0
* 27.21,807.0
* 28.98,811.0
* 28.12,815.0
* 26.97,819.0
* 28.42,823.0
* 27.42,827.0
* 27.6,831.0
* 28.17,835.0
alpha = 0.01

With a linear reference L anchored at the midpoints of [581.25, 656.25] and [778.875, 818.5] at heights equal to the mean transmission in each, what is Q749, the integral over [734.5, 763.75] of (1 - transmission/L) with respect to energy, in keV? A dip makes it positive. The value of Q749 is 1.1 keV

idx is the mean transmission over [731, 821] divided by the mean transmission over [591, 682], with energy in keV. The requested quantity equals 1.04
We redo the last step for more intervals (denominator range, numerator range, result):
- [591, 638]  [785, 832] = 1.07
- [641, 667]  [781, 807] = 1.05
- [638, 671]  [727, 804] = 1.03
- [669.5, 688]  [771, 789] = 1.03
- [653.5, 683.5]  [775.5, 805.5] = 1.09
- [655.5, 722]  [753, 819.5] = 1.05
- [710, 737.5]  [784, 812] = 1.05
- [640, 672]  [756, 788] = 1.06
